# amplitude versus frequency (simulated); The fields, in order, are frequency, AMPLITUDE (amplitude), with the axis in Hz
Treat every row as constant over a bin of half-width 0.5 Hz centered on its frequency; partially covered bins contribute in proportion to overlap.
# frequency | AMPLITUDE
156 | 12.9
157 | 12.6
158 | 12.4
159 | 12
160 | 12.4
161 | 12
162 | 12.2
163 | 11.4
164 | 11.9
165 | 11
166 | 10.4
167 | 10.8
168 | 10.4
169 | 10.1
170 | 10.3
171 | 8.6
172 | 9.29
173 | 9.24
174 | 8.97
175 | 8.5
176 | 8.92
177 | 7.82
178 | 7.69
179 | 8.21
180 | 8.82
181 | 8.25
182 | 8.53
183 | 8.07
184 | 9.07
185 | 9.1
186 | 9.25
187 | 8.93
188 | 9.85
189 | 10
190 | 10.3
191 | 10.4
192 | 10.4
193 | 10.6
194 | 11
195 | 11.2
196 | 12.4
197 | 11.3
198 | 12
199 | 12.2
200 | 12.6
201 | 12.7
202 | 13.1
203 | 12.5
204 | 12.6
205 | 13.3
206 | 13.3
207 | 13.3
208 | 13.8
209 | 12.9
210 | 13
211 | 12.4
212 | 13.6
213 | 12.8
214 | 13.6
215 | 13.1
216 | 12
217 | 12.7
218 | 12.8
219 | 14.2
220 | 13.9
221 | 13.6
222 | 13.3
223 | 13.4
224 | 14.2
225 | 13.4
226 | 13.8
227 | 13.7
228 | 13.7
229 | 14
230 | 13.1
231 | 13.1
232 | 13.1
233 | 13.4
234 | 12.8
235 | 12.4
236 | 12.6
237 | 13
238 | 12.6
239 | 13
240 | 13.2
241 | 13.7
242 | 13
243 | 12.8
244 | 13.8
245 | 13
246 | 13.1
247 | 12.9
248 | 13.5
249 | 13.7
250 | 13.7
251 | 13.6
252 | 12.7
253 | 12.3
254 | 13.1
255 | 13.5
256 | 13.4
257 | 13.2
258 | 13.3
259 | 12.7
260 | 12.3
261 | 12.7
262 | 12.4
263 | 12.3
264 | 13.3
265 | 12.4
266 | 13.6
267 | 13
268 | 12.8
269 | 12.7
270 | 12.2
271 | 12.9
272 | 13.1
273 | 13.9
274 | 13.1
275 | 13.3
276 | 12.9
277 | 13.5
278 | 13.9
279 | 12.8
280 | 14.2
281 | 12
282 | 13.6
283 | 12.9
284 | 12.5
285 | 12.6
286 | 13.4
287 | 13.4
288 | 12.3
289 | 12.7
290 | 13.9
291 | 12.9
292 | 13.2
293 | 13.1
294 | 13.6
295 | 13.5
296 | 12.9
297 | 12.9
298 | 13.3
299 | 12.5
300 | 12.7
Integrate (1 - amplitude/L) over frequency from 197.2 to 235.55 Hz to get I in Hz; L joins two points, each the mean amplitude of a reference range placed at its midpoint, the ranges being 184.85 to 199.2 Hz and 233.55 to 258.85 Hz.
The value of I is -4.62 Hz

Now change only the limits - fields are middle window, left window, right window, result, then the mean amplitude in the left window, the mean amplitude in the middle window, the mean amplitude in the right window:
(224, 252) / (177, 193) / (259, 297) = -4.8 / 9.13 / 13.3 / 13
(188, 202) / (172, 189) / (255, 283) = -2.7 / 8.76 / 11.3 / 13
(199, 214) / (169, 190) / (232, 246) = -3.1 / 8.93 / 13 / 13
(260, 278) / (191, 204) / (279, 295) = -0.2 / 11.8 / 13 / 13.1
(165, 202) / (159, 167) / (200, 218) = 6.9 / 11.6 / 9.95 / 13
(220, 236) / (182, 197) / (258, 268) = -2.7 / 10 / 13.4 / 12.8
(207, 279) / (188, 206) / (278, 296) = -4.3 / 11.7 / 13.1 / 13.1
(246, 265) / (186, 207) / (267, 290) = -0.6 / 11.5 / 13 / 13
